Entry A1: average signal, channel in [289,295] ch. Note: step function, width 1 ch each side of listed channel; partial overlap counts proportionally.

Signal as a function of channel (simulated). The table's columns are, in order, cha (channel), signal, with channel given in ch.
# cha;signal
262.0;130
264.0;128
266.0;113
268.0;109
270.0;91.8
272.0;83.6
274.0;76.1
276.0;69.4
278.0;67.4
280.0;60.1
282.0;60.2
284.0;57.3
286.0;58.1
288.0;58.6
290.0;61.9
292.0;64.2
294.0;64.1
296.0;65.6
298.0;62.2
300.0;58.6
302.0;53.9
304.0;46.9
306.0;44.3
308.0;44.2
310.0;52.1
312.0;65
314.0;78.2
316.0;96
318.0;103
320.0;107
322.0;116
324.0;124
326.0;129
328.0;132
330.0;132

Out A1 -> 63.4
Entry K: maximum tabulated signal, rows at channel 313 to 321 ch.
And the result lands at 107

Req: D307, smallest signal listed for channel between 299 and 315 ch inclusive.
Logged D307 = 44.2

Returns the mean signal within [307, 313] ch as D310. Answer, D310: 53.8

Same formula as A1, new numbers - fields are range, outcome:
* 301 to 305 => 50.4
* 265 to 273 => 99.3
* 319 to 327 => 119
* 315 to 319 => 99.5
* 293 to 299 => 64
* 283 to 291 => 59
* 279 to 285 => 59.2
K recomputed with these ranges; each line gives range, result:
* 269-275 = 91.8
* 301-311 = 53.9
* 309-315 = 78.2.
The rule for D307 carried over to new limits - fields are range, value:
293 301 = 58.6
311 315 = 65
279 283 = 60.1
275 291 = 57.3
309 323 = 52.1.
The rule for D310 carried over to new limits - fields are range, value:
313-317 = 87.1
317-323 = 109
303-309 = 45.1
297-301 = 60.4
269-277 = 80.2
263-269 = 117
